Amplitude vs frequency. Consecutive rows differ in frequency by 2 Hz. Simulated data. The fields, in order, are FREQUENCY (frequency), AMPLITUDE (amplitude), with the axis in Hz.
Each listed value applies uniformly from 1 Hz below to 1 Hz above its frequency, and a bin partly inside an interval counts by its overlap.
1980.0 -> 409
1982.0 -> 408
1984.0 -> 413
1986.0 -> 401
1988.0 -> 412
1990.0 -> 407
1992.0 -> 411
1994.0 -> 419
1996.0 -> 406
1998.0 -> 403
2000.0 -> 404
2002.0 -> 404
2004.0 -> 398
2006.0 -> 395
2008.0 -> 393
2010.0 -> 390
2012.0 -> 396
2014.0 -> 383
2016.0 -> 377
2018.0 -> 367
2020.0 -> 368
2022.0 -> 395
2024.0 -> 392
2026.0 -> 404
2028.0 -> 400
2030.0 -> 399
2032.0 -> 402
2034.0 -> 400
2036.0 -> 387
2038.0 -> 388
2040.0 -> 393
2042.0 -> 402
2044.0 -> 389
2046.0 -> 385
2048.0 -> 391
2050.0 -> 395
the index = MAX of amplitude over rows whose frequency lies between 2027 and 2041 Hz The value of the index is 402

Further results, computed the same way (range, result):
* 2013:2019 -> 383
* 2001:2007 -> 404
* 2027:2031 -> 400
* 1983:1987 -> 413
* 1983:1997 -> 419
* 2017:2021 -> 368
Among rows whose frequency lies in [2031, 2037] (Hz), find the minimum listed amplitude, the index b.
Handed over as 387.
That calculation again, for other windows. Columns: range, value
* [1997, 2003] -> 403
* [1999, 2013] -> 390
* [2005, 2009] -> 393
